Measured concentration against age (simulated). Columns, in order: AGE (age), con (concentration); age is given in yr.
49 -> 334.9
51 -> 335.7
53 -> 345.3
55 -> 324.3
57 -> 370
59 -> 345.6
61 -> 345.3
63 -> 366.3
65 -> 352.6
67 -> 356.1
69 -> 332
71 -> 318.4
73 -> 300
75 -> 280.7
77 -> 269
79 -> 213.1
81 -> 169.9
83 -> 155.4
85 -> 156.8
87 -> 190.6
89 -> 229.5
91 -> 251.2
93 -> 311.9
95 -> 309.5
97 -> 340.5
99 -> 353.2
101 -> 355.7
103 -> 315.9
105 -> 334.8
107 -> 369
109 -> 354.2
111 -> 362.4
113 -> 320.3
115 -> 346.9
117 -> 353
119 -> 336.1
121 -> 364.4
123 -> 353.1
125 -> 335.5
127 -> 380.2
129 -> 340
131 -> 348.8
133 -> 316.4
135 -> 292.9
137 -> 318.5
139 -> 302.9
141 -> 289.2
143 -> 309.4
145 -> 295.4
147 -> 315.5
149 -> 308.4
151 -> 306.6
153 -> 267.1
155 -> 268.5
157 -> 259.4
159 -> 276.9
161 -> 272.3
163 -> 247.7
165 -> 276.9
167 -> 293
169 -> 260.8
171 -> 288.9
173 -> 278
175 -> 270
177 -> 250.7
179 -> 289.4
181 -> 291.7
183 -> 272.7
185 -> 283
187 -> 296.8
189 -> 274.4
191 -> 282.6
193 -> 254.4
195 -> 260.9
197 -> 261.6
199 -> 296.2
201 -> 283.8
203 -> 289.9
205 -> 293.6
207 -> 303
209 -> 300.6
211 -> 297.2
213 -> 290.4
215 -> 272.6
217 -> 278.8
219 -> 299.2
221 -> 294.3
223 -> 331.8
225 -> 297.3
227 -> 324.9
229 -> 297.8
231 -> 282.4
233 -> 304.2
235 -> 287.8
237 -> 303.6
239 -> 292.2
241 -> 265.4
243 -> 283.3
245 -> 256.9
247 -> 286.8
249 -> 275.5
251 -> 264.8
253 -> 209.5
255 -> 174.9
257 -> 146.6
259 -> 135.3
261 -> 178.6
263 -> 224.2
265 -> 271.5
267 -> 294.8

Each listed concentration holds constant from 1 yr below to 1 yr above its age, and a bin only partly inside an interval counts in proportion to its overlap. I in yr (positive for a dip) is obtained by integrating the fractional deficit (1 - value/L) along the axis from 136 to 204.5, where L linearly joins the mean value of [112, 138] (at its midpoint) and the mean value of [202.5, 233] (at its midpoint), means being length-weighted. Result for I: 7.8 yr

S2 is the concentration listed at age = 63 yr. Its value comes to 366.3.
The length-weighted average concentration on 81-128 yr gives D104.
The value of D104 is 309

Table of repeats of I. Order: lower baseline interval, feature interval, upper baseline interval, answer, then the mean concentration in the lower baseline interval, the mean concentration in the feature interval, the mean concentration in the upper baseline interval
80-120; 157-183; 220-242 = 2.0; 296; 274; 298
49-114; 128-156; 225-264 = -1.9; 305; 306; 254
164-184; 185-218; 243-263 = -3.5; 277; 284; 218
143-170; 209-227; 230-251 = -0.9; 282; 297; 283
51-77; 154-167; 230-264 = 0.8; 334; 269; 245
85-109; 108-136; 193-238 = -4.1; 301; 343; 292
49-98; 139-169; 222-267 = -0.9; 291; 285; 260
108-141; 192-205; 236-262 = 0.1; 338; 276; 236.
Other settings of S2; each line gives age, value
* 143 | 309.4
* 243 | 283.3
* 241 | 265.4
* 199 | 296.2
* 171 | 288.9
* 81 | 169.9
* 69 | 332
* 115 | 346.9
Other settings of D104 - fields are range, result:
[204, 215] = 295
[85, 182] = 305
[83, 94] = 221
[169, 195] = 276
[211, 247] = 292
